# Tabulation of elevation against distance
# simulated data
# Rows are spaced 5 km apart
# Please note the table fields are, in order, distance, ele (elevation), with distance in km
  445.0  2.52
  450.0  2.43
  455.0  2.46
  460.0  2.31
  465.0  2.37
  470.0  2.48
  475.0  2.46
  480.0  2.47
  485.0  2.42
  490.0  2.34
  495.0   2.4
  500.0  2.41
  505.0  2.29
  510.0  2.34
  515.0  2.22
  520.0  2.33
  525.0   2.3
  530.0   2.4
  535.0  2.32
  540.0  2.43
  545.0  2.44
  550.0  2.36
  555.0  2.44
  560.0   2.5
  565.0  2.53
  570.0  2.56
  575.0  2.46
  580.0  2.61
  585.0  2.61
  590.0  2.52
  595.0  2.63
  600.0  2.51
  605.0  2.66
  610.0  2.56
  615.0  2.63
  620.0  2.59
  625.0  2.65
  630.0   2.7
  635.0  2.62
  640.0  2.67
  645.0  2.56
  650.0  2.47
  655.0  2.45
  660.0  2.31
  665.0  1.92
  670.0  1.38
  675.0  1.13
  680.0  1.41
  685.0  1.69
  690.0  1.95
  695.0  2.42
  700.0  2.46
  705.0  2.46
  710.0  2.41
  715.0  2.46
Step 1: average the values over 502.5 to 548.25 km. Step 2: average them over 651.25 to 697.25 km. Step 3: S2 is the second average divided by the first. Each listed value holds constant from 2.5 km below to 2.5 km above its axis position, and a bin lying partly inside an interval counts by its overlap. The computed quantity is 0.80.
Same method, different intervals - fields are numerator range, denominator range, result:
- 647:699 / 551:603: 0.76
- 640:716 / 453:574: 0.88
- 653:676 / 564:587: 0.73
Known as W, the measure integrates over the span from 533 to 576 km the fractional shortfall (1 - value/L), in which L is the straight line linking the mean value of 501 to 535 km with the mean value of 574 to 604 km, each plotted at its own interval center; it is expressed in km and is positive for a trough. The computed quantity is -0.1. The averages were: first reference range 2.32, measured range 2.45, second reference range 2.57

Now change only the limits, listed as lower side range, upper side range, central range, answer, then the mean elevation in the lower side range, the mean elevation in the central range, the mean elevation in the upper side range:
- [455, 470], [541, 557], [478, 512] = 0.2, 2.38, 2.38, 2.41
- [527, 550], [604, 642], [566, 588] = -0.5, 2.39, 2.56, 2.63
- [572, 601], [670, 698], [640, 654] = -3.5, 2.56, 2.54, 1.7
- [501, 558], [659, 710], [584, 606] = -4.1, 2.35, 2.58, 1.93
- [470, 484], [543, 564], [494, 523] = 1.5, 2.46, 2.33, 2.44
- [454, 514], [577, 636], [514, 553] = 1.9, 2.39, 2.36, 2.61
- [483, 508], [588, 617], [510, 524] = 0.7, 2.37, 2.29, 2.59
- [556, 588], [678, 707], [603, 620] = -1.6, 2.54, 2.61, 2.07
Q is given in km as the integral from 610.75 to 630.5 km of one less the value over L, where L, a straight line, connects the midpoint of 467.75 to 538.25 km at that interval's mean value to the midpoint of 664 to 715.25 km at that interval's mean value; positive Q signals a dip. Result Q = -4.9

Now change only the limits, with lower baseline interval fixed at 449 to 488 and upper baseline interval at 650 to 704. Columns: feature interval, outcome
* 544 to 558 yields -1.10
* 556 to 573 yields -2.41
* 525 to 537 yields -0.35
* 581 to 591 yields -1.95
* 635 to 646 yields -3.18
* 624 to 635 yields -3.23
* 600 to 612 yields -2.71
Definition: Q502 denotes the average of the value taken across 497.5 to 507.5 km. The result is 2.35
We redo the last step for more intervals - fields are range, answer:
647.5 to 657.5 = 2.46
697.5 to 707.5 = 2.46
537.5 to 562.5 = 2.43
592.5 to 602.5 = 2.57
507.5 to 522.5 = 2.3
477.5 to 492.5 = 2.41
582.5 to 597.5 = 2.59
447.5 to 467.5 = 2.39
